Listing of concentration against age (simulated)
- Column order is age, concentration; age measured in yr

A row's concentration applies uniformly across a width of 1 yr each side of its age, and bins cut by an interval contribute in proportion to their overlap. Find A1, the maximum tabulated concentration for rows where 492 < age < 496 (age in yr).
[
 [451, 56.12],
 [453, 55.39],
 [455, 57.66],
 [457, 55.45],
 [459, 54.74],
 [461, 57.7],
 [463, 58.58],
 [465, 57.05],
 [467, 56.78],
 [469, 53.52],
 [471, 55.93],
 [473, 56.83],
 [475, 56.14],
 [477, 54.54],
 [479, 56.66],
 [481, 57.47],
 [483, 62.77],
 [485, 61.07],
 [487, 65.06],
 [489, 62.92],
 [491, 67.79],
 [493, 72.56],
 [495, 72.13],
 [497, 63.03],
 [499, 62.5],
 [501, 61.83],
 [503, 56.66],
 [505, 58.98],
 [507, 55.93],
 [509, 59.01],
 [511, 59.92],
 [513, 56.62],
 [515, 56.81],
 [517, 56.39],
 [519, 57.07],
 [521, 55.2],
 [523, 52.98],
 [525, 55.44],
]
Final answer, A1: 72.56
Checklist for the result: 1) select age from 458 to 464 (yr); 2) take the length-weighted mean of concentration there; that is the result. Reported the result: 57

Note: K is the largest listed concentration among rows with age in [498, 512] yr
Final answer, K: 62.5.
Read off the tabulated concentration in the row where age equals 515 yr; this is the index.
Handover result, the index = 56.81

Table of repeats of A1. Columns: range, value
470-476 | 56.83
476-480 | 56.66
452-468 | 58.58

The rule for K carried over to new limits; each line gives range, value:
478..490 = 65.06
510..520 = 59.92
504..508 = 58.98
